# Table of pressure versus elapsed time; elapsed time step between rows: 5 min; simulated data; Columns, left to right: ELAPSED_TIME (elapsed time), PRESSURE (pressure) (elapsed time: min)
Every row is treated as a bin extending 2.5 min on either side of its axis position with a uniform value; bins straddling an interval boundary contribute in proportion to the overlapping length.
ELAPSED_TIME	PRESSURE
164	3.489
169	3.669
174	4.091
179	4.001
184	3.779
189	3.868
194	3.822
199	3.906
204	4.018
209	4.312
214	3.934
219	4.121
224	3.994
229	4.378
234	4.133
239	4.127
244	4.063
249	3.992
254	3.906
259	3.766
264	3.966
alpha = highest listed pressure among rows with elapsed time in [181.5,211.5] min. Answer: 4.312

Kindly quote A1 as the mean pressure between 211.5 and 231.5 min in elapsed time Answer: 4.11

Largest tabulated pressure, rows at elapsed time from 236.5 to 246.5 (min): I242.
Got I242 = 4.127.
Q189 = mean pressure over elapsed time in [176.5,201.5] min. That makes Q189 3.88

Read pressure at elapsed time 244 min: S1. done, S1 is 4.063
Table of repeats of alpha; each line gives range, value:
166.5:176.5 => 4.091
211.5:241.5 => 4.378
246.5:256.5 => 3.992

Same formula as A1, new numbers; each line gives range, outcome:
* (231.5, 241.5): 4.13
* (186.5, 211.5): 3.99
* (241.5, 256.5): 3.99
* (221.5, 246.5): 4.14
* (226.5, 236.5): 4.26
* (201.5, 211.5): 4.17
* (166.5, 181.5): 3.92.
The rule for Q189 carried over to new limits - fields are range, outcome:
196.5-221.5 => 4.06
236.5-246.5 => 4.09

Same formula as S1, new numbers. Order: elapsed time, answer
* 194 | 3.822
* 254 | 3.906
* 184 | 3.779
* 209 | 4.312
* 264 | 3.966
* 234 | 4.133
